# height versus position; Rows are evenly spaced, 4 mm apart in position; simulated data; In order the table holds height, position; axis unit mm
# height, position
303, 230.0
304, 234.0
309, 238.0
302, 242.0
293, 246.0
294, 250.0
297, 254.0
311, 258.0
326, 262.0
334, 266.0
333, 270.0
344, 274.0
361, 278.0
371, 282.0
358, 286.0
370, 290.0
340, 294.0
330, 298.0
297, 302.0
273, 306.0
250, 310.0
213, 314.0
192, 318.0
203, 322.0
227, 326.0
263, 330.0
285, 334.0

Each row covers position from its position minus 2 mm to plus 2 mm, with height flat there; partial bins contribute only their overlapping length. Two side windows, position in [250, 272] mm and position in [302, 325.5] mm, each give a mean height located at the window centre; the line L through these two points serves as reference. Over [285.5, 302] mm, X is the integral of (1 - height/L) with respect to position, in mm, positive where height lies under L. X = -4.8 mm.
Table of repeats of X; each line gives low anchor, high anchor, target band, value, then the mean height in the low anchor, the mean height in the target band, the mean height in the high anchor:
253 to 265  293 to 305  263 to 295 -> -3.6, 314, 351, 317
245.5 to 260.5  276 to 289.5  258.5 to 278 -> -0.1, 300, 335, 364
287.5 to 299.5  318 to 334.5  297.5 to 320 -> 3.3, 348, 254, 234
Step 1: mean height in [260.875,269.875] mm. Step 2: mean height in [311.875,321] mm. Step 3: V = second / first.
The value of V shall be 0.61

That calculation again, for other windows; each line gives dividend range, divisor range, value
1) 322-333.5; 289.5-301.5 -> 0.72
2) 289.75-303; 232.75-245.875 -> 1.10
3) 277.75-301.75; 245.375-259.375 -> 1.17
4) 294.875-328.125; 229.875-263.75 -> 0.83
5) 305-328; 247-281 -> 0.69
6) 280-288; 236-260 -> 1.21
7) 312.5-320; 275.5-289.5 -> 0.56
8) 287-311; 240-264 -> 1.04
